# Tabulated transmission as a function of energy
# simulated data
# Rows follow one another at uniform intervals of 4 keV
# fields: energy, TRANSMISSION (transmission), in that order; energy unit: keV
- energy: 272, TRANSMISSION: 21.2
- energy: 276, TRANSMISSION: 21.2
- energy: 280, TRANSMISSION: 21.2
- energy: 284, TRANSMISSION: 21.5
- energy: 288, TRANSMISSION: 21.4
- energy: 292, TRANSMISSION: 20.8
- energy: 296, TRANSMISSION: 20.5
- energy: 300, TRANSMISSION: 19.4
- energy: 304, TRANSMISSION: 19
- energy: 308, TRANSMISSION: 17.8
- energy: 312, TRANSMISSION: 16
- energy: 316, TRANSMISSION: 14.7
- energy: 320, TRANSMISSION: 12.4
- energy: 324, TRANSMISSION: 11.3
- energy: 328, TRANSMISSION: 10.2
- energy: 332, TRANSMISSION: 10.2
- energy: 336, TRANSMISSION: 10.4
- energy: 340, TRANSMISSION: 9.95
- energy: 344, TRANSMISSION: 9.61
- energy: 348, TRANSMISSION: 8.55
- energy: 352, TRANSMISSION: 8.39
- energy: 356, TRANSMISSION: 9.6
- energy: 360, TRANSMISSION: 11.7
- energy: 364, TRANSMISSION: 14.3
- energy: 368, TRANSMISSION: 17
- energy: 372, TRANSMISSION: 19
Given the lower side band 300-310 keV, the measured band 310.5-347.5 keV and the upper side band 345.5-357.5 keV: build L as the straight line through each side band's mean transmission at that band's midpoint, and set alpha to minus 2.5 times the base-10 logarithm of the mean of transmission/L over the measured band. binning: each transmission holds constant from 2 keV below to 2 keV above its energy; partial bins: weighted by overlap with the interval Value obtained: 0.18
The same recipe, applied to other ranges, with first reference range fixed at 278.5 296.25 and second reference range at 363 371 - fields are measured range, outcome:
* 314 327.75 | 0.46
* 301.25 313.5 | 0.12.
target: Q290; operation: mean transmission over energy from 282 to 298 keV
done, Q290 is 21.1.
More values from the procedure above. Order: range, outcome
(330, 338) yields 10.3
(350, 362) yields 9.9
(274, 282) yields 21.2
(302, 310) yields 18.4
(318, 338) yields 10.9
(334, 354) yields 9.38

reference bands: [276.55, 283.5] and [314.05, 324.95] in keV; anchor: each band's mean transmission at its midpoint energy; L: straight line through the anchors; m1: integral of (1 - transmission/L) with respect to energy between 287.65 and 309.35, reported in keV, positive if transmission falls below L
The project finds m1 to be -3.0 keV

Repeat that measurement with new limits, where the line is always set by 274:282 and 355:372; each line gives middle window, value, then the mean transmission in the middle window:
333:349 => 6.2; 9.73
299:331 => 6.0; 14.8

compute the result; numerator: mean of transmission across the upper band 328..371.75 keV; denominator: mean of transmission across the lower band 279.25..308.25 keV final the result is 0.55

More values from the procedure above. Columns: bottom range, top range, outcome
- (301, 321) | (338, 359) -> 0.57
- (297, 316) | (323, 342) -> 0.58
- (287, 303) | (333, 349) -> 0.48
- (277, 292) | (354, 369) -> 0.61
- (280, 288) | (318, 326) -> 0.55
